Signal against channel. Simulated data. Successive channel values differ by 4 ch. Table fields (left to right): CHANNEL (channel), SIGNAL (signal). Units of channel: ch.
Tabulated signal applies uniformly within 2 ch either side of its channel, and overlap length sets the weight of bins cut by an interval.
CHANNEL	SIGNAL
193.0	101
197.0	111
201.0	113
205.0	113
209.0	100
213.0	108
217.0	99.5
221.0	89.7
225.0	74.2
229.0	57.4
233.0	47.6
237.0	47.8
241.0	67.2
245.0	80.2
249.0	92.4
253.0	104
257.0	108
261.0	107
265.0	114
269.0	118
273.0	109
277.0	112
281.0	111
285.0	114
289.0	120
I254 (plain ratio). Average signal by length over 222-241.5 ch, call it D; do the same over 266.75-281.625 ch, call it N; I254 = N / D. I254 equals 1.88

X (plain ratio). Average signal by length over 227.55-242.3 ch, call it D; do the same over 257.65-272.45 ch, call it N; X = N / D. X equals 2.06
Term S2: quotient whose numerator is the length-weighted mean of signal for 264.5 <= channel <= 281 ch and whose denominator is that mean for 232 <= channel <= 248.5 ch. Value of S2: 1.75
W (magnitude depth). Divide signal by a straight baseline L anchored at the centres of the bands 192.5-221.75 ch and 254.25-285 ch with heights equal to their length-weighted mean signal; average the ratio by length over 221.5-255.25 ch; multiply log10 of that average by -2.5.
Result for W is 0.44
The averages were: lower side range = 105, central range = 72.4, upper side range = 111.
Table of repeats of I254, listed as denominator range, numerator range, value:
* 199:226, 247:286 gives 1.08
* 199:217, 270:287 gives 1.04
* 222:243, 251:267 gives 1.79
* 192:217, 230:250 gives 0.61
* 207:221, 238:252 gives 0.79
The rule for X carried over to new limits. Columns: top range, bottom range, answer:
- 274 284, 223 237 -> 1.92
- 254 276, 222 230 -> 1.59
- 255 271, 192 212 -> 1.04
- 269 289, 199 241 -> 1.34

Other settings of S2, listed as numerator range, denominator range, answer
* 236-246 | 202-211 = 0.61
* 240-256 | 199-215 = 0.82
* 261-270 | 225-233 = 1.92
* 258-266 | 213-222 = 1.12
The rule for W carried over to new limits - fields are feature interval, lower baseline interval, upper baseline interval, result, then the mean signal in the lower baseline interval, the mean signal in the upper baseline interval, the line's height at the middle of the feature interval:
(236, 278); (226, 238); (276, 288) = -0.16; 53.1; 113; 83.1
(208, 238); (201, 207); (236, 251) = 0.22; 113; 73.5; 94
